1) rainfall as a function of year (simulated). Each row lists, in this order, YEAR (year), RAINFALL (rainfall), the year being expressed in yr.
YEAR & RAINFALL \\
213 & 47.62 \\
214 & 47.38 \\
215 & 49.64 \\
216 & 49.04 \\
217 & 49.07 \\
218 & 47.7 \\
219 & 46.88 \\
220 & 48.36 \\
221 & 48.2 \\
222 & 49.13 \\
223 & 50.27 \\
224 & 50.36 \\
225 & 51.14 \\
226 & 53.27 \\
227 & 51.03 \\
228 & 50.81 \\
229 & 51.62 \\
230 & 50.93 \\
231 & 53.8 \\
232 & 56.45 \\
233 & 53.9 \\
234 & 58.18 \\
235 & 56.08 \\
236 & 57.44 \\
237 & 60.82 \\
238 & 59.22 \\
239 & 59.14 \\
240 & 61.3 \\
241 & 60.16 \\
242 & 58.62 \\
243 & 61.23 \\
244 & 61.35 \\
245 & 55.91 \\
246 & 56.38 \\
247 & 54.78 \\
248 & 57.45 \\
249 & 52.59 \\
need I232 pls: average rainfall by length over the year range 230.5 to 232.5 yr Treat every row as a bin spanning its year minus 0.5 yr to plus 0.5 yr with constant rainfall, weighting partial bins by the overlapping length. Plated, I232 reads 55.1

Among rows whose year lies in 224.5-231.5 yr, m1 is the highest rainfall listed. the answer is 53.8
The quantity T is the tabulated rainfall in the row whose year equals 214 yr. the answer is 47.38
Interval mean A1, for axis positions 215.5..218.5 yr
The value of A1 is 48.6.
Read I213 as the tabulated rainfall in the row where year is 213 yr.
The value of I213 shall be 47.62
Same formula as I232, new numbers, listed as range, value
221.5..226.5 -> 50.8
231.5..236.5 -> 56.4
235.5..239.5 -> 59.2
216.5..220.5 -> 48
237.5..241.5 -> 60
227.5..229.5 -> 51.2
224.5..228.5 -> 51.6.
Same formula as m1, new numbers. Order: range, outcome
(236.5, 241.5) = 61.3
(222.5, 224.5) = 50.36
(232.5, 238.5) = 60.82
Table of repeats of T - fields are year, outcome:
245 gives 55.91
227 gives 51.03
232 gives 56.45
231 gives 53.8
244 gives 61.35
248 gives 57.45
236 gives 57.44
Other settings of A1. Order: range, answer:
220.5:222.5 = 48.7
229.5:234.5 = 54.7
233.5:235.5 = 57.1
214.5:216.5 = 49.3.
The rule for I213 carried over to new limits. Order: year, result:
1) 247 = 54.78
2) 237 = 60.82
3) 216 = 49.04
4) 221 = 48.2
